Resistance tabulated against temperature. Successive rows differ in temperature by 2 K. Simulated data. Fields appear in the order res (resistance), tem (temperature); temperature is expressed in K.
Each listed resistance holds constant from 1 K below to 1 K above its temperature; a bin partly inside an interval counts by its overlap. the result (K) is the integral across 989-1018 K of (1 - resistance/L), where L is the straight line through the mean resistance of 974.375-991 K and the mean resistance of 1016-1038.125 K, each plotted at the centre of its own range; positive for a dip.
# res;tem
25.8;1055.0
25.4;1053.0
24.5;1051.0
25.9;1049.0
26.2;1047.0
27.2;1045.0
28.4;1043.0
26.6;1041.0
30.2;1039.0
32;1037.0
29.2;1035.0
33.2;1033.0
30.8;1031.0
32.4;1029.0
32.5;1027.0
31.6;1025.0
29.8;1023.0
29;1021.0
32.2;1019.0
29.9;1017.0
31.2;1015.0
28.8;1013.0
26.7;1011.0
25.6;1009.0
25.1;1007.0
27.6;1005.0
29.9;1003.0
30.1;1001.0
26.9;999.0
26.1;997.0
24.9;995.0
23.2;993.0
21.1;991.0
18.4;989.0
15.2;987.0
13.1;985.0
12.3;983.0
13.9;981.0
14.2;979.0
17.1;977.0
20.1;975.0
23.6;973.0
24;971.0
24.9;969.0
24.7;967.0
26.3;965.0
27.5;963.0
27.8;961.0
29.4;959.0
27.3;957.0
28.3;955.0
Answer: -4.8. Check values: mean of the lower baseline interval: 15.8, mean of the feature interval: 26.6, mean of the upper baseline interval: 31.1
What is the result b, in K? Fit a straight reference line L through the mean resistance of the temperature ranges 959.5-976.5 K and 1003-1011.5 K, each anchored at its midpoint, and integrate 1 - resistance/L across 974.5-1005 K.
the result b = 6.2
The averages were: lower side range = 24.8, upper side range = 26.7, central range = 20.7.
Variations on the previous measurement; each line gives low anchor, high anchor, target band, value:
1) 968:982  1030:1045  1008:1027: -2.11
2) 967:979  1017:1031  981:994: 3.96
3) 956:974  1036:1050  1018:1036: -2.28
